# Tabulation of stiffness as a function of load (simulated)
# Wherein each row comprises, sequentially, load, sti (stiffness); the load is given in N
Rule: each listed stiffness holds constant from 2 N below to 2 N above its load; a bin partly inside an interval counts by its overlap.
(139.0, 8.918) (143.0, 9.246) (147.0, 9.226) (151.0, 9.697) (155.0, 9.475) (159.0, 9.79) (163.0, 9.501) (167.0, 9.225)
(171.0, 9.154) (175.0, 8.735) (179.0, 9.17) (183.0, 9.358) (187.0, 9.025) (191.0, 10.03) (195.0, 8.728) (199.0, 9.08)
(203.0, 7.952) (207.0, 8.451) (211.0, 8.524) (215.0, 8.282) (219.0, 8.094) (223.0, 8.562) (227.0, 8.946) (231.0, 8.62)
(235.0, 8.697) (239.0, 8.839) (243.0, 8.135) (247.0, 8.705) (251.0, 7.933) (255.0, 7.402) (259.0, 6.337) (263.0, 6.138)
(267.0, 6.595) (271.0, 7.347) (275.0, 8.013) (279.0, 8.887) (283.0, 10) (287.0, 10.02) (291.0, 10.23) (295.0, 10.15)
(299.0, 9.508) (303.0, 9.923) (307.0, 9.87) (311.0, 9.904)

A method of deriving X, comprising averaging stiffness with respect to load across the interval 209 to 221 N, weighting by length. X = 8.3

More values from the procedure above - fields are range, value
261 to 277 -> 7.02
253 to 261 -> 6.87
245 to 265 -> 7.3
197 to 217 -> 8.46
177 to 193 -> 9.4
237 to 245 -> 8.49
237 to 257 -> 8.2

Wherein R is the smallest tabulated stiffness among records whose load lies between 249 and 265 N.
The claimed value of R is 6.138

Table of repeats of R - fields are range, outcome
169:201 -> 8.728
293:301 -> 9.508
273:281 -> 8.013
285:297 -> 10.02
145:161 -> 9.226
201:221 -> 7.952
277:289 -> 8.887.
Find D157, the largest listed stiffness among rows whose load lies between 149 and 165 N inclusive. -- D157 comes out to 9.79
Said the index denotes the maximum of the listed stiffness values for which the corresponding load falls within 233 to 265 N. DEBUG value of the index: 8.839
